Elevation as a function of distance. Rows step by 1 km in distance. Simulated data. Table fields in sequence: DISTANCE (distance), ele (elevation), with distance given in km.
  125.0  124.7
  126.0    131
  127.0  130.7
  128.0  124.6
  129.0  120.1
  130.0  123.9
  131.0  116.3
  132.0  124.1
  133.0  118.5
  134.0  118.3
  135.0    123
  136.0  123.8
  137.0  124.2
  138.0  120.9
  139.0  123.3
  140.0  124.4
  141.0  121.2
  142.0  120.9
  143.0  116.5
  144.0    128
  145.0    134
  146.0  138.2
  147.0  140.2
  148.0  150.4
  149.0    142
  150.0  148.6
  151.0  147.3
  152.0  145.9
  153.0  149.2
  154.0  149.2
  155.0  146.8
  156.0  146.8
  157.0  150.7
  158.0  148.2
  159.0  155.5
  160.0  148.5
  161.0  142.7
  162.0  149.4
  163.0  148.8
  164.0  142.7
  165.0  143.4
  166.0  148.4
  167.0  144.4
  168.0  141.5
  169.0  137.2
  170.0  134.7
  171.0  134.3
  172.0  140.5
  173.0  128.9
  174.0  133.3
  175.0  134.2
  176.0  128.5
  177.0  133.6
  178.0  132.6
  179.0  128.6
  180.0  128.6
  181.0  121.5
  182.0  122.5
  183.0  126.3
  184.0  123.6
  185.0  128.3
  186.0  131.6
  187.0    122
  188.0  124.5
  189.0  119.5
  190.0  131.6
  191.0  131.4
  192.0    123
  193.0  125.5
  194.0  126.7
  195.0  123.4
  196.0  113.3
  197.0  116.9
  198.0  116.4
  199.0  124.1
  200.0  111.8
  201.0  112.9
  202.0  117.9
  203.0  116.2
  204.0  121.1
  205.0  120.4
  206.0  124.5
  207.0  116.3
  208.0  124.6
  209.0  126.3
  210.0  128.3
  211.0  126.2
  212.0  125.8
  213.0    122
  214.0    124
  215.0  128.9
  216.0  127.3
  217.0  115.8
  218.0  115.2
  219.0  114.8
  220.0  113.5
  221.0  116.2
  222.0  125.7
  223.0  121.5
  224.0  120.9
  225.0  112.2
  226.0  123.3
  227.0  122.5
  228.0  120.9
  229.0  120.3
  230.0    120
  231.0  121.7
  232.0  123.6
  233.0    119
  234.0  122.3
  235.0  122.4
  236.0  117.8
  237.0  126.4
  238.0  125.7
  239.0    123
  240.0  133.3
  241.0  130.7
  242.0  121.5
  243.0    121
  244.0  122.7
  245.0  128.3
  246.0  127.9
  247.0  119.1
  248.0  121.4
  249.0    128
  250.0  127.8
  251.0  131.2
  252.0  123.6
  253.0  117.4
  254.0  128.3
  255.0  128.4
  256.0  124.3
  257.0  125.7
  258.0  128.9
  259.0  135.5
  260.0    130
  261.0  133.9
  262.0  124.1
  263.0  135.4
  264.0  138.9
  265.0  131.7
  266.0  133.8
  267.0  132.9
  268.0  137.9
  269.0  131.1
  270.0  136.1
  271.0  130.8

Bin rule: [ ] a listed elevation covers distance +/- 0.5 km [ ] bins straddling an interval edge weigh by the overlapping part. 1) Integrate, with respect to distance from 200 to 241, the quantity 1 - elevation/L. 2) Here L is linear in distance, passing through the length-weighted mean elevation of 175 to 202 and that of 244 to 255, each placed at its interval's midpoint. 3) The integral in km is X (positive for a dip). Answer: 1.1 km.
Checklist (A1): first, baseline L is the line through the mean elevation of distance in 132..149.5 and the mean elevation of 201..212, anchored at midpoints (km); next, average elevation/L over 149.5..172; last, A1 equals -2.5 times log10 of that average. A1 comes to -0.16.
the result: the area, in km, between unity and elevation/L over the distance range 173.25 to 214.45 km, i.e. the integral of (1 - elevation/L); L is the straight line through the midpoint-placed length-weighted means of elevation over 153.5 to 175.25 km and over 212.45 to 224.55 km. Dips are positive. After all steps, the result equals 2.1 km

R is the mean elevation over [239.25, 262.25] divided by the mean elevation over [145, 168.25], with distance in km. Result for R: 0.87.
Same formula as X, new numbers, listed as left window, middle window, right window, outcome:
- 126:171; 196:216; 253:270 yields 1.8 km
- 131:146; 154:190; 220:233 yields -4.2 km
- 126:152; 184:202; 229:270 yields 0.8 km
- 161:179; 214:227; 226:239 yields 0.5 km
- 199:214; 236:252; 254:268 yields 0.3 km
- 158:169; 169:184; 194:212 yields 0.8 km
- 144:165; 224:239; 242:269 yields 1.3 km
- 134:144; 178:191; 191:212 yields -0.5 km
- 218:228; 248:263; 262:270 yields 0.3 km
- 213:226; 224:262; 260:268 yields 0.7 km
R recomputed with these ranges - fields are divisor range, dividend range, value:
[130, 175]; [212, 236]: 0.88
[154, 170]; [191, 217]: 0.83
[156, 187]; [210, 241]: 0.89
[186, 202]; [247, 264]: 1.05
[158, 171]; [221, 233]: 0.84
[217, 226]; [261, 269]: 1.13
